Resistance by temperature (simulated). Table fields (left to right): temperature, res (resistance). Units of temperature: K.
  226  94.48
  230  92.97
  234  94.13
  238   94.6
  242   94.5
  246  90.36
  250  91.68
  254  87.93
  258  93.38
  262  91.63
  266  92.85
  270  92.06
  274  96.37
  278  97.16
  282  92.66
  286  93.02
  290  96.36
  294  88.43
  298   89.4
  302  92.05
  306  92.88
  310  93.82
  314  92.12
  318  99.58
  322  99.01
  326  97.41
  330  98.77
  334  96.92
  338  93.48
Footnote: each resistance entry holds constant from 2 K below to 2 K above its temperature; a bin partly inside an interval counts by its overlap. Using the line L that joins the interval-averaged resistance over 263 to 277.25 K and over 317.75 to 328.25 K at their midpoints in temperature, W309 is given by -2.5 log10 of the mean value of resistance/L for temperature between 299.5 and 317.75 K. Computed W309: 0.05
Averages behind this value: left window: 93.9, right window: 98.5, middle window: 93.3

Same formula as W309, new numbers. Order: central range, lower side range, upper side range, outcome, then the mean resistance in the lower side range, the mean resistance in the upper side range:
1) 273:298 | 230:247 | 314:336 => 0.026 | 93.5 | 97.8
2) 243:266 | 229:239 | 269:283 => 0.036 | 93.9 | 94.9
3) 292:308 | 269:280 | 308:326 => 0.061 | 95.5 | 96.3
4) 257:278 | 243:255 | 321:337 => -0.017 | 90.5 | 97.7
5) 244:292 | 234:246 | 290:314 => -0.001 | 93.8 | 91.8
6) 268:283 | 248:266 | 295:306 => -0.041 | 91.3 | 90.9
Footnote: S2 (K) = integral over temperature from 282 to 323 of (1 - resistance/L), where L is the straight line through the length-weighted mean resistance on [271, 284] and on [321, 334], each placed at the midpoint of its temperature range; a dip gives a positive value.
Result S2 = 1.34 K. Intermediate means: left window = 95.1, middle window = 93.5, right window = 98.1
